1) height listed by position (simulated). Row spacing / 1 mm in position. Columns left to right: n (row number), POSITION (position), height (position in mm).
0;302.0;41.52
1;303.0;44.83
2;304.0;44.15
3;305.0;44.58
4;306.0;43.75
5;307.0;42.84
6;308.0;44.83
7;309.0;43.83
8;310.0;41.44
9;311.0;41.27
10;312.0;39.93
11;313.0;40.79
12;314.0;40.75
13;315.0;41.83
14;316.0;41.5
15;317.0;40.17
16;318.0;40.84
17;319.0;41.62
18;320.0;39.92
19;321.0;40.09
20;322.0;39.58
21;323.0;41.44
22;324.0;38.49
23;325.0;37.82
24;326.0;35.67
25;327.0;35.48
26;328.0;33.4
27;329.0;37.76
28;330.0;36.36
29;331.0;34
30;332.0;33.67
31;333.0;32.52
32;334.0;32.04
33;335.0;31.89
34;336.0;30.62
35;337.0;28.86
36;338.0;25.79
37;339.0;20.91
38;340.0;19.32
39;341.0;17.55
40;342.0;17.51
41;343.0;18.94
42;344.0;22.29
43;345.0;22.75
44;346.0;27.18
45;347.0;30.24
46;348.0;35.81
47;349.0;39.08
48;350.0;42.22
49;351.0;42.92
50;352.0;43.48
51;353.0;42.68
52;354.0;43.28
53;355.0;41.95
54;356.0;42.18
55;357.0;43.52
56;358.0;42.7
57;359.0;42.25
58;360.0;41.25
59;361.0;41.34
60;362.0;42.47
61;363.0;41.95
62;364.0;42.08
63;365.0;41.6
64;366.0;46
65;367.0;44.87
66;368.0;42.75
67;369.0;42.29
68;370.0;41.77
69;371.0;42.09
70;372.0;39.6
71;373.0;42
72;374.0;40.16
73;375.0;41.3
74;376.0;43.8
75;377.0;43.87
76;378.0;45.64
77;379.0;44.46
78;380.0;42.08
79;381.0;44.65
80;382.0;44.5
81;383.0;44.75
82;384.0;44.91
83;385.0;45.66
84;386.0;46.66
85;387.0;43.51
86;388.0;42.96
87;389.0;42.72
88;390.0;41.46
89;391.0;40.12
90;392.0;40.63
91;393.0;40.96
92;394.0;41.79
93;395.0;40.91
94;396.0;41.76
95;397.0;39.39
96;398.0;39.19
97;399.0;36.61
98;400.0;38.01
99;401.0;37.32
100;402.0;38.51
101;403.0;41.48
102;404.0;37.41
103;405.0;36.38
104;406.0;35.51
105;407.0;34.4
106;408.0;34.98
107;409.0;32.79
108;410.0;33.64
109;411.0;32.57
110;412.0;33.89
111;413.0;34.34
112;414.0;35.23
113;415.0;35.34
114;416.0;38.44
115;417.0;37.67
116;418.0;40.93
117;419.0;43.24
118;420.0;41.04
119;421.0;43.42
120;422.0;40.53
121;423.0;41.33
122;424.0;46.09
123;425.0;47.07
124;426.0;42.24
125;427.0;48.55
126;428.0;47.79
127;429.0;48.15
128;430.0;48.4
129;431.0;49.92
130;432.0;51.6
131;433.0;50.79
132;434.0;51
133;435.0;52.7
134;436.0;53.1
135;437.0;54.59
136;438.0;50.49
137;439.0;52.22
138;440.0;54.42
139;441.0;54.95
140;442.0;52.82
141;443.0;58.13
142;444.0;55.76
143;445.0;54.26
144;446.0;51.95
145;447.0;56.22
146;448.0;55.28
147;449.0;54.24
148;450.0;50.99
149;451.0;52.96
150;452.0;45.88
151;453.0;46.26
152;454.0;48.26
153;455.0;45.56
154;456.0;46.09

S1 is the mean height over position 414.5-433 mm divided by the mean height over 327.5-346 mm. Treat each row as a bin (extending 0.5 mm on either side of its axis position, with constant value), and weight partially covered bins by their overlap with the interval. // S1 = 1.60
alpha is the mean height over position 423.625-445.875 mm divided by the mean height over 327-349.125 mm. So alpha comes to 1.79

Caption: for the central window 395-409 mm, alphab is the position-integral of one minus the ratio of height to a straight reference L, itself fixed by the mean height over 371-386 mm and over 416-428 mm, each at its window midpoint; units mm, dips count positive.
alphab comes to 1.8 mm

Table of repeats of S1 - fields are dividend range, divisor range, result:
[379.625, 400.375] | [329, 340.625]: 1.41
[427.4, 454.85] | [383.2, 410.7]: 1.31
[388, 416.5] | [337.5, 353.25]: 1.30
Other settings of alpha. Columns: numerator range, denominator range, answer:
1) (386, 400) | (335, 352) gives 1.45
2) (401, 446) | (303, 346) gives 1.26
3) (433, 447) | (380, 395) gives 1.24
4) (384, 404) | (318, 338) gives 1.15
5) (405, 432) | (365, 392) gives 0.94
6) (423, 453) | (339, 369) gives 1.40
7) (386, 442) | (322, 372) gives 1.19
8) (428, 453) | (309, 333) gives 1.35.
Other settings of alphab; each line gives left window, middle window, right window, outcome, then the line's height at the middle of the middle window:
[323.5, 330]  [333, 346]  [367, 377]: 4.6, 38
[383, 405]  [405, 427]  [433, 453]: 3.8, 46.4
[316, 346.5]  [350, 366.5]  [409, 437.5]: -3.4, 35.4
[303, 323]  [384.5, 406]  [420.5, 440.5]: 2.8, 46.7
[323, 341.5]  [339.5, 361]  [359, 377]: 1.7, 36.9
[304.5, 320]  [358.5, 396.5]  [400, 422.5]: -3.8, 38.8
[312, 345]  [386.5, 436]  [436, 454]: 6.3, 47.2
